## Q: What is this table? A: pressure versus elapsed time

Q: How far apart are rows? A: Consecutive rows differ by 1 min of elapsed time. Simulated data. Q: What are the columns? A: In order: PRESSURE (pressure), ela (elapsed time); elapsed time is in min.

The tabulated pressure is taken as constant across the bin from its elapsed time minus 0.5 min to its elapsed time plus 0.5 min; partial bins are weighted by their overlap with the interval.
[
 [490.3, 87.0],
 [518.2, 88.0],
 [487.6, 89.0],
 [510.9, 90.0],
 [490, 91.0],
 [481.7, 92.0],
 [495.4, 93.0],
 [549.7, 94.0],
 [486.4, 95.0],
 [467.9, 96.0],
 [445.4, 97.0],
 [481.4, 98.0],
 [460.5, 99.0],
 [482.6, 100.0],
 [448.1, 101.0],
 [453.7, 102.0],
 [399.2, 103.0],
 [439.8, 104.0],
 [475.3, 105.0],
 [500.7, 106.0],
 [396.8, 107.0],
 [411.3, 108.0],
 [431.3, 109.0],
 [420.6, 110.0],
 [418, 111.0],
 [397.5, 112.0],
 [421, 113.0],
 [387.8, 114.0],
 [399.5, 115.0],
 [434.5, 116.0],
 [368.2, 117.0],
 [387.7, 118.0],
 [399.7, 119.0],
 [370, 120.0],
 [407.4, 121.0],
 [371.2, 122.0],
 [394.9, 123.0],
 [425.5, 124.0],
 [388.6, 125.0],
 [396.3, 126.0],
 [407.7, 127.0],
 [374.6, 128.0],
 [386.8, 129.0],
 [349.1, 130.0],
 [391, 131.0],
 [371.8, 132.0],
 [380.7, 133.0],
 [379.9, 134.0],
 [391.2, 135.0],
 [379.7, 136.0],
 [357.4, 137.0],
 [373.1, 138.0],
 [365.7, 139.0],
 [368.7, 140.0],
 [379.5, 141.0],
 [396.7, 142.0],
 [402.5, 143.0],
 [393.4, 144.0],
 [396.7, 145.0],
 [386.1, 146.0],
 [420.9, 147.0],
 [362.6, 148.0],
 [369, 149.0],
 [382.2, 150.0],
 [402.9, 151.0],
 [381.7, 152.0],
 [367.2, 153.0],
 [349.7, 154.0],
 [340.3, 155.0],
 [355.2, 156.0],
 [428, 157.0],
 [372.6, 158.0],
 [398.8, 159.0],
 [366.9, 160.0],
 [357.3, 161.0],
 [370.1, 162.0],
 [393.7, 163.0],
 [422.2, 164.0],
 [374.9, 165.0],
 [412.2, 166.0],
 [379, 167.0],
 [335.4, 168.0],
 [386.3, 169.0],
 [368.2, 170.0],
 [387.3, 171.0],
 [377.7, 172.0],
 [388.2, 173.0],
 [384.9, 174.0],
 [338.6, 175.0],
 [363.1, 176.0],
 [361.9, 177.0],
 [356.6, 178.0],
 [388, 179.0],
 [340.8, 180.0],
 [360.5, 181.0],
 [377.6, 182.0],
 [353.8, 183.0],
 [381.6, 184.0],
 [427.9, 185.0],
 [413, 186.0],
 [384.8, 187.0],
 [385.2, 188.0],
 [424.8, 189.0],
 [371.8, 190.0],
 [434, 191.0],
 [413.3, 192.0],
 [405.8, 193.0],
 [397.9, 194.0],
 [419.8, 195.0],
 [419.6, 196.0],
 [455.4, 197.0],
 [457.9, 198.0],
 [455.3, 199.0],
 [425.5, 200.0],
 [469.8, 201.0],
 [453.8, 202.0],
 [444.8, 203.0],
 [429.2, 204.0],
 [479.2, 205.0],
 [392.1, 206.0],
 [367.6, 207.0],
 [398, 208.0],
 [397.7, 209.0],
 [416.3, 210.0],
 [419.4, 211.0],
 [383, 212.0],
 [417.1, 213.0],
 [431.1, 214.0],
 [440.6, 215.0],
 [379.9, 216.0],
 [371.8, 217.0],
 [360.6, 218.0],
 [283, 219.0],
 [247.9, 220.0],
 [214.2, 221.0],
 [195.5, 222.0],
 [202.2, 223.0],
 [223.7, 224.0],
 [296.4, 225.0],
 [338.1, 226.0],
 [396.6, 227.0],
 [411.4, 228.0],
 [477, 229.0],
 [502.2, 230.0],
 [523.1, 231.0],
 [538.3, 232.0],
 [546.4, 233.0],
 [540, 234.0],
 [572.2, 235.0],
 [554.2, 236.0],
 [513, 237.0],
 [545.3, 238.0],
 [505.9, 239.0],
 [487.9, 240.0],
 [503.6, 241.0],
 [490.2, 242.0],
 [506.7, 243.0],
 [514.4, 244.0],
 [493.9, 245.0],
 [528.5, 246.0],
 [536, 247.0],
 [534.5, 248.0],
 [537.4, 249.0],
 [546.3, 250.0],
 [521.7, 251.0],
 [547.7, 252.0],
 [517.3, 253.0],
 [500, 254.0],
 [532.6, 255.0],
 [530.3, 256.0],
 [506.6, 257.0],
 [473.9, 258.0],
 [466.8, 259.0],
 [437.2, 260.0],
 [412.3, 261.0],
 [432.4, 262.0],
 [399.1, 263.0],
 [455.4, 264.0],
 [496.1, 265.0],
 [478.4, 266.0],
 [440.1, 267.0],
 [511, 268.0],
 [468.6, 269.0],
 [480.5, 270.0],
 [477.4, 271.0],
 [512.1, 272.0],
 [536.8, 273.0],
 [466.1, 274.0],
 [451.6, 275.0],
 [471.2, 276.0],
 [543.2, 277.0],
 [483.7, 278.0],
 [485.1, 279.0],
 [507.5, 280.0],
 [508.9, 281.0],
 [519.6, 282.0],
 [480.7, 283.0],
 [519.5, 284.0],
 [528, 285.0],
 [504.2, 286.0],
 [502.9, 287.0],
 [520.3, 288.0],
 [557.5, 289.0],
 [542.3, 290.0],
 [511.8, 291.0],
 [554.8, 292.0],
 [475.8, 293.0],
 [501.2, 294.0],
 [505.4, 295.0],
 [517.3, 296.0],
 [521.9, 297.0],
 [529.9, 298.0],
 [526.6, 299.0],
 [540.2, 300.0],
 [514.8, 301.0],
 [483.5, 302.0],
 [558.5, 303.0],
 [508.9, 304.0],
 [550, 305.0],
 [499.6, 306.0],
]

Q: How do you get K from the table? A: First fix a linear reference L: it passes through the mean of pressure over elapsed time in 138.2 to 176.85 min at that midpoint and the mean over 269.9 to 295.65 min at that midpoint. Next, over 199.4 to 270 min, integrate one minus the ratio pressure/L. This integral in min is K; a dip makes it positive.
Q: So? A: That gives 1.7 min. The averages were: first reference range 379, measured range 448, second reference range 506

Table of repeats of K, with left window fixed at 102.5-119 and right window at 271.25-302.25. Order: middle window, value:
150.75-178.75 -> 4.4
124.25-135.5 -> 1.1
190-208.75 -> 1.5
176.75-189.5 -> 2.1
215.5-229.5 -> 4.8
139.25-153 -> 1.6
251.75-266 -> 0.5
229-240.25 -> -1.1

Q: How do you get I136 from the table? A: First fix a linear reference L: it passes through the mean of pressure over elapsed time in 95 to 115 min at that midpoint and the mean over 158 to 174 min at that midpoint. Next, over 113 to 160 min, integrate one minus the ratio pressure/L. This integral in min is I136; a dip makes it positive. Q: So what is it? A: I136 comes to 2.8 min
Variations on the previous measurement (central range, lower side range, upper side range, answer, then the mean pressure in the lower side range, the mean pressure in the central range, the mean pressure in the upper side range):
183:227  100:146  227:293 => 7.3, 401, 384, 502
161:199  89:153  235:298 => 5.1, 414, 390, 503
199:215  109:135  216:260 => 0.6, 394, 423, 456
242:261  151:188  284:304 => -1.6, 377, 510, 521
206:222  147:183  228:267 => 3.1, 375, 364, 503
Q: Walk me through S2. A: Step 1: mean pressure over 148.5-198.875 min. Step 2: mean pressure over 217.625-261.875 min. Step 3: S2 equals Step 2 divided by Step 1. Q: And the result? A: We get 1.18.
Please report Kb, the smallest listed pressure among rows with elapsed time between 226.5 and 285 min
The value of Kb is 396.6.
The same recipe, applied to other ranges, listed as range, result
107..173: 335.4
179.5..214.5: 340.8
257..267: 399.1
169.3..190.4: 338.6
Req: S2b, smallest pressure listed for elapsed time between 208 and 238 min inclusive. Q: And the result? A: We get 195.5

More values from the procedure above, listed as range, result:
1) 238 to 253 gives 487.9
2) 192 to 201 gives 397.9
